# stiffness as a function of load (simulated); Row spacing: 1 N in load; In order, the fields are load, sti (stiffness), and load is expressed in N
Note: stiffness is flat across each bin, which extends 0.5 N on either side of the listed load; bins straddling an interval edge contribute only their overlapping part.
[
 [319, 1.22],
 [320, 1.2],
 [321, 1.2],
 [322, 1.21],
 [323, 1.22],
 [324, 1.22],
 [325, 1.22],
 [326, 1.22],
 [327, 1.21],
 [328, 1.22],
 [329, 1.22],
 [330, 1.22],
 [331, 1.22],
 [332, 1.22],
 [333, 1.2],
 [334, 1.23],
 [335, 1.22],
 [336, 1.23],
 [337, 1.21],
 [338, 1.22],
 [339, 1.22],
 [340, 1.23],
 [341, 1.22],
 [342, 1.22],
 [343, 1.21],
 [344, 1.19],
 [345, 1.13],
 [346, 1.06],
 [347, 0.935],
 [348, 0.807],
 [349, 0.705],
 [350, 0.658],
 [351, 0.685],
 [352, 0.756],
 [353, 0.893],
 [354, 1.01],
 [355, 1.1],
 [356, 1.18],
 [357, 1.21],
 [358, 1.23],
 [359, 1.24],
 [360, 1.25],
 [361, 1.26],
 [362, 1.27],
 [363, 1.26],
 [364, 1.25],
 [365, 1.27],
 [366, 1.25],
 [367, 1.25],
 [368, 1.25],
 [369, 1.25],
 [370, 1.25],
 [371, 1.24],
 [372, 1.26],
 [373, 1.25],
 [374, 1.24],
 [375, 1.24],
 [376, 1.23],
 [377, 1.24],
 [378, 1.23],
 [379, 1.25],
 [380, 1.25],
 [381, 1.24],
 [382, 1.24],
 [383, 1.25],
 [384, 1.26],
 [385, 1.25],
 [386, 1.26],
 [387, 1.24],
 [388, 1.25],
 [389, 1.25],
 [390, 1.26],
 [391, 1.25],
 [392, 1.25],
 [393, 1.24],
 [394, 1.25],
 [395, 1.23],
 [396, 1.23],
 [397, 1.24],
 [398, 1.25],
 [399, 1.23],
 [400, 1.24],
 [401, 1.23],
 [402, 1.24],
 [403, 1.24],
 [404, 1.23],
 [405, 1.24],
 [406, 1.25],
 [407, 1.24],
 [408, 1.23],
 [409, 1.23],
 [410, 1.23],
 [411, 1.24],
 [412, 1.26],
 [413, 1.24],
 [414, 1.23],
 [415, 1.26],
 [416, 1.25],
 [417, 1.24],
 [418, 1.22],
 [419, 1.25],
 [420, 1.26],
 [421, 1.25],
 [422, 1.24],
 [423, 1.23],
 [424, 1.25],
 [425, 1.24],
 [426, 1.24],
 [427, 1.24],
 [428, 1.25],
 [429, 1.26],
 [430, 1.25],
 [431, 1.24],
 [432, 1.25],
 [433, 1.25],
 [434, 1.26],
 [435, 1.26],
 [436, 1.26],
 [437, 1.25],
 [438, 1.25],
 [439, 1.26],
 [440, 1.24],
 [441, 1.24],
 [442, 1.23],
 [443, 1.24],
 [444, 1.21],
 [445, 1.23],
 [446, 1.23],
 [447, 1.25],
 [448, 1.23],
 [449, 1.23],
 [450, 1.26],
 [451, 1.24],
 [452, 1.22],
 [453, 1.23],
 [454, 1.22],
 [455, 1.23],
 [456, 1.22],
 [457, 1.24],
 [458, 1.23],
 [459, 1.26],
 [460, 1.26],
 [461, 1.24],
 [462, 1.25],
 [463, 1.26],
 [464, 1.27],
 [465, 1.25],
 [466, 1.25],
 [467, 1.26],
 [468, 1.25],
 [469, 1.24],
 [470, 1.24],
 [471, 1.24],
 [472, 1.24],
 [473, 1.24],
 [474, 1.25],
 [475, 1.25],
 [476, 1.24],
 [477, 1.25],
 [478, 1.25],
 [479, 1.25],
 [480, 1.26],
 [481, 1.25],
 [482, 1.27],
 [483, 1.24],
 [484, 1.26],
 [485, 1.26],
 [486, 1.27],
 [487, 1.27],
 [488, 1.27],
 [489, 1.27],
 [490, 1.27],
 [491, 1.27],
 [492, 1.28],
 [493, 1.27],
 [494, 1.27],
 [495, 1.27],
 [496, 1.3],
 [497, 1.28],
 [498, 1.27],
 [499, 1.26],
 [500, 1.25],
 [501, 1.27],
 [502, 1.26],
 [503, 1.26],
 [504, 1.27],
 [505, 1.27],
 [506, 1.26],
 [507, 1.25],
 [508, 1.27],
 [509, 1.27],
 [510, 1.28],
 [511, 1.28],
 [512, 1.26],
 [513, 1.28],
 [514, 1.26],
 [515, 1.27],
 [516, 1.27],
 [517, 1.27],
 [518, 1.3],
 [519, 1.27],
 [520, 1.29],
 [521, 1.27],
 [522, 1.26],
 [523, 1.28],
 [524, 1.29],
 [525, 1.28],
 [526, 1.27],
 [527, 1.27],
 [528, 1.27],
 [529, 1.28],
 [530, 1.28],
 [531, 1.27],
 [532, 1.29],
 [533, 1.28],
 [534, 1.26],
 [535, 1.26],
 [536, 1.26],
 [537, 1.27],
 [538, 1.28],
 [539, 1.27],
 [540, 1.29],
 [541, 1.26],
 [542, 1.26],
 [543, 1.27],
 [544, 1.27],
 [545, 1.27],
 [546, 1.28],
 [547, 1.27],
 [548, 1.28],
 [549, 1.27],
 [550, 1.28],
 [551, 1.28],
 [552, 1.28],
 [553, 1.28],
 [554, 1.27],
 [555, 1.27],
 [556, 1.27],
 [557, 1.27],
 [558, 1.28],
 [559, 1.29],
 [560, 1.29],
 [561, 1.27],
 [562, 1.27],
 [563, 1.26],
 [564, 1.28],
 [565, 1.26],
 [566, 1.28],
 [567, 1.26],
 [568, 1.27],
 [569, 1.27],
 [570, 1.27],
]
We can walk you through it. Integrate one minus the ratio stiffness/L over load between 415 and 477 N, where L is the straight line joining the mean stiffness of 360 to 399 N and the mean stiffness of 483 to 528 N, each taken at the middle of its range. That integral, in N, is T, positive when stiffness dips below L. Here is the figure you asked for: 0.8 N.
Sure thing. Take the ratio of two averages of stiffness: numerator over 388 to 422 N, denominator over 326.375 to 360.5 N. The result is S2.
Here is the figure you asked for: 1.12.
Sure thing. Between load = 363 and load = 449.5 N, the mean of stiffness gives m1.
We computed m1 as 1.24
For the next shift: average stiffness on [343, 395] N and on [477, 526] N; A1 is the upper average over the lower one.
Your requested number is 1.1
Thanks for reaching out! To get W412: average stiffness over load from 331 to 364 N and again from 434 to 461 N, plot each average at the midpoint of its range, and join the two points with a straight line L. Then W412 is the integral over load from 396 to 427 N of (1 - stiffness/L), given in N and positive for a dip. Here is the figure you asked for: -1.2 N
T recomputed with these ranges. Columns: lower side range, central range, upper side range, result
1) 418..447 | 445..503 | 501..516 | 0.2 N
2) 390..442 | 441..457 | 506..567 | 0.3 N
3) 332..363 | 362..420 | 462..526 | -4.7 N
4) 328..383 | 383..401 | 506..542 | -0.9 N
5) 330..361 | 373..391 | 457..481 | -1.6 N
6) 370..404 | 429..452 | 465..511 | 0.2 N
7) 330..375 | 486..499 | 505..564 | -0.3 N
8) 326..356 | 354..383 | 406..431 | -2.2 N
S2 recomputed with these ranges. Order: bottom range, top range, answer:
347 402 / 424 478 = 1.05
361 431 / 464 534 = 1.02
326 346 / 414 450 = 1.03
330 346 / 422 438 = 1.03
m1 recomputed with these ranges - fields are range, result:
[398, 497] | 1.25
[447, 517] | 1.26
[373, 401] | 1.24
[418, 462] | 1.24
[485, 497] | 1.27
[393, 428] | 1.24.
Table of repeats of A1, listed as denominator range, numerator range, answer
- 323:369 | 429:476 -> 1.09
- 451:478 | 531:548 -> 1.02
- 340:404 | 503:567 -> 1.08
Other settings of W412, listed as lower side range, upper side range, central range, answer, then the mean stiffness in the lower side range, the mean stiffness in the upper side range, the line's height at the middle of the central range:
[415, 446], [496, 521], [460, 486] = 0.2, 1.24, 1.27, 1.26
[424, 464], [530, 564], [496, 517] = -0.1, 1.24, 1.27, 1.26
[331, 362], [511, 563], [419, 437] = -1.1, 1.1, 1.27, 1.18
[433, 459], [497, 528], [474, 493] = 0.0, 1.24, 1.27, 1.26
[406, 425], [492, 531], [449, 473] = 0.2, 1.24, 1.27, 1.26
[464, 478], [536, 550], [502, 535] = -0.2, 1.25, 1.27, 1.26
